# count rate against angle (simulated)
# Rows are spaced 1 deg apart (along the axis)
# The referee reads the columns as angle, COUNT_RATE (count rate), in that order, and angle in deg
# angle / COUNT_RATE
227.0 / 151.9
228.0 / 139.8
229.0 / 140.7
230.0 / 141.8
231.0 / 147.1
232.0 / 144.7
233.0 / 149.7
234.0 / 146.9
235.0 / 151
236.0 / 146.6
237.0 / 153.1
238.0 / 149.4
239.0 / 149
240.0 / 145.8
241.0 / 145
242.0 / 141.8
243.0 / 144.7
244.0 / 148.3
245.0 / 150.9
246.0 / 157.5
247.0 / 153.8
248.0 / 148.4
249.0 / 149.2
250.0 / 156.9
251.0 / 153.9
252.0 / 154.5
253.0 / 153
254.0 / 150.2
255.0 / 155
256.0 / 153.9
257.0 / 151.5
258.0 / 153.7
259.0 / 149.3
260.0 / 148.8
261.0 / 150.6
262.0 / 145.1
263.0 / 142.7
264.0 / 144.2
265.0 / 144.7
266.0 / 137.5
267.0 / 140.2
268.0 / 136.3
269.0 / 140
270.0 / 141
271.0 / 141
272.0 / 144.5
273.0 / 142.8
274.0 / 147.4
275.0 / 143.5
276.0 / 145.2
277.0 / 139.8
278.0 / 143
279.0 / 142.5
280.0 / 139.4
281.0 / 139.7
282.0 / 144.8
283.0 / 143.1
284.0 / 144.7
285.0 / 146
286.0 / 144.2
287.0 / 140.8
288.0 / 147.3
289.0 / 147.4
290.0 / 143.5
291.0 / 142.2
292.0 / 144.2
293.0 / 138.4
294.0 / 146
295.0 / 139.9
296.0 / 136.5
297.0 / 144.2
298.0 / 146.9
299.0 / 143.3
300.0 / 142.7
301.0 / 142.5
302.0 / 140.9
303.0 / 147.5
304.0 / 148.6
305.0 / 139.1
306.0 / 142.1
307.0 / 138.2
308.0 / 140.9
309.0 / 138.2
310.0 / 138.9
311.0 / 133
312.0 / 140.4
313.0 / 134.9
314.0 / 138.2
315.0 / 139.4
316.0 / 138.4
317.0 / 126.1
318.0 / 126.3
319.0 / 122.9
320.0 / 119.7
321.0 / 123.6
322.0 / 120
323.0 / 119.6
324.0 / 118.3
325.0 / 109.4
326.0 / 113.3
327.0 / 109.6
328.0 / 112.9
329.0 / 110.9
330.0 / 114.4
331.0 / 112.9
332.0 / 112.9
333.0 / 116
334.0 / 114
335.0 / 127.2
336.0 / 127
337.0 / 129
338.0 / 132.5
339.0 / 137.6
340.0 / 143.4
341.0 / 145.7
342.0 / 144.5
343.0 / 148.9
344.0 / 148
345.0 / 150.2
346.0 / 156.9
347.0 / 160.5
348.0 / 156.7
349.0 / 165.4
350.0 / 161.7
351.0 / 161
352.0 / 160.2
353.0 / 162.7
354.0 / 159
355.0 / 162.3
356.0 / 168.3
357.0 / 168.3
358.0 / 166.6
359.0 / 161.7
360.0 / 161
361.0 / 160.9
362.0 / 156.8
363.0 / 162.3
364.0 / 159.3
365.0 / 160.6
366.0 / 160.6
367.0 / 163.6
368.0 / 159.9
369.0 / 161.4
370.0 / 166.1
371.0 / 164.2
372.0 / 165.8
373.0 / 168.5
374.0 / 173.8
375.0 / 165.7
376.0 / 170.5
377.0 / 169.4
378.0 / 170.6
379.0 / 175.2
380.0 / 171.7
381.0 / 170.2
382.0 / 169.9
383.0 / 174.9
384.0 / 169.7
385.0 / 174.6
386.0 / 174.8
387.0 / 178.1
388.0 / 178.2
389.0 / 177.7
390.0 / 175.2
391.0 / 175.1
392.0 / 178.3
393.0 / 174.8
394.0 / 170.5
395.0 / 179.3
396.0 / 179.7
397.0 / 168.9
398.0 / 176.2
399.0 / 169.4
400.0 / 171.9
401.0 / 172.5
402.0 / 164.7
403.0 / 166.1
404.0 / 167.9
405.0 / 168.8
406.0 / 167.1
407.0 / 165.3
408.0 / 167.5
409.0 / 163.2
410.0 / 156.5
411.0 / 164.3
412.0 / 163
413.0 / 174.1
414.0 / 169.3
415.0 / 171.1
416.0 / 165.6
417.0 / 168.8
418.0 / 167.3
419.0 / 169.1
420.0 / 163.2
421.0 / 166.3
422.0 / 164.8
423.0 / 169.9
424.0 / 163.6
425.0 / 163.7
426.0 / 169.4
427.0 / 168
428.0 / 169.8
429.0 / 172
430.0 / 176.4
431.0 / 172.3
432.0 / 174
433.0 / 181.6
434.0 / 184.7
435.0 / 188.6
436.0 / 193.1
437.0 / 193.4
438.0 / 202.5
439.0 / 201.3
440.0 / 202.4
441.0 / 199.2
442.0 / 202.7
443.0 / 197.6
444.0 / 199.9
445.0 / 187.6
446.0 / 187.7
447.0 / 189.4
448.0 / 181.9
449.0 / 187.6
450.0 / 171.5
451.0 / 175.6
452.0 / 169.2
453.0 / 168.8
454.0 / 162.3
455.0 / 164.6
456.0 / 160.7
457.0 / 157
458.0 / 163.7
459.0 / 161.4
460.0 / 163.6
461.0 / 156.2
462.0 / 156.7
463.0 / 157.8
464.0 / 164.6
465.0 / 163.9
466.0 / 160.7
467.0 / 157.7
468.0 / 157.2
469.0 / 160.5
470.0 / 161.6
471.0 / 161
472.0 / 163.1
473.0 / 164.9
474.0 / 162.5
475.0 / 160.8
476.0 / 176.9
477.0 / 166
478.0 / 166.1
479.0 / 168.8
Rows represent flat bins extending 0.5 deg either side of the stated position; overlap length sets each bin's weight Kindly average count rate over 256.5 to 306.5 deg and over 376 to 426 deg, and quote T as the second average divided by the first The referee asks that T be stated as 1.18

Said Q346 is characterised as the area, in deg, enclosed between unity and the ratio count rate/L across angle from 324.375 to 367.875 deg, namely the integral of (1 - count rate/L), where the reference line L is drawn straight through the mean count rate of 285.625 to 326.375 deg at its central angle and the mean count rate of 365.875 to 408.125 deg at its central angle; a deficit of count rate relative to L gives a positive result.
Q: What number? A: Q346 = 2.6 deg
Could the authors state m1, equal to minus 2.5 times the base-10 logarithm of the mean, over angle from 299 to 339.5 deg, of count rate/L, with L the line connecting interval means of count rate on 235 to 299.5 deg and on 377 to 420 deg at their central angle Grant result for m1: 0.21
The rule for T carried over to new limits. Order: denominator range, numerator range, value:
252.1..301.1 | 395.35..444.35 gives 1.21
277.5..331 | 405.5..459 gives 1.30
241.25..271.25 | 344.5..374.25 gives 1.10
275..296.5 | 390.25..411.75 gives 1.19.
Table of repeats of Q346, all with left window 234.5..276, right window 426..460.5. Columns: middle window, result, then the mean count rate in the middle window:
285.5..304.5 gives 1.4 deg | 144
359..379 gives 0.3 deg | 164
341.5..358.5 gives 0.5 deg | 159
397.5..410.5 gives 0.4 deg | 167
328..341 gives 3.0 deg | 124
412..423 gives 0.5 deg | 168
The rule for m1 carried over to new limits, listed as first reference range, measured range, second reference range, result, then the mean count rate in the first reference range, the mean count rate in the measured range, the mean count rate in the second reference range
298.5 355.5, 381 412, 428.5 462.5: -0.06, 136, 171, 180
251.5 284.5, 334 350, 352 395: 0.12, 145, 144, 168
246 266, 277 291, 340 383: 0.07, 150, 143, 162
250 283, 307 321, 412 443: 0.16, 146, 133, 178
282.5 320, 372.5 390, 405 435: -0.09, 140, 173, 169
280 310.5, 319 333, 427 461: 0.29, 143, 115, 180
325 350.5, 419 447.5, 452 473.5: -0.17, 134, 182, 162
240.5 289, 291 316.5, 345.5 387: 0.09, 146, 141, 165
